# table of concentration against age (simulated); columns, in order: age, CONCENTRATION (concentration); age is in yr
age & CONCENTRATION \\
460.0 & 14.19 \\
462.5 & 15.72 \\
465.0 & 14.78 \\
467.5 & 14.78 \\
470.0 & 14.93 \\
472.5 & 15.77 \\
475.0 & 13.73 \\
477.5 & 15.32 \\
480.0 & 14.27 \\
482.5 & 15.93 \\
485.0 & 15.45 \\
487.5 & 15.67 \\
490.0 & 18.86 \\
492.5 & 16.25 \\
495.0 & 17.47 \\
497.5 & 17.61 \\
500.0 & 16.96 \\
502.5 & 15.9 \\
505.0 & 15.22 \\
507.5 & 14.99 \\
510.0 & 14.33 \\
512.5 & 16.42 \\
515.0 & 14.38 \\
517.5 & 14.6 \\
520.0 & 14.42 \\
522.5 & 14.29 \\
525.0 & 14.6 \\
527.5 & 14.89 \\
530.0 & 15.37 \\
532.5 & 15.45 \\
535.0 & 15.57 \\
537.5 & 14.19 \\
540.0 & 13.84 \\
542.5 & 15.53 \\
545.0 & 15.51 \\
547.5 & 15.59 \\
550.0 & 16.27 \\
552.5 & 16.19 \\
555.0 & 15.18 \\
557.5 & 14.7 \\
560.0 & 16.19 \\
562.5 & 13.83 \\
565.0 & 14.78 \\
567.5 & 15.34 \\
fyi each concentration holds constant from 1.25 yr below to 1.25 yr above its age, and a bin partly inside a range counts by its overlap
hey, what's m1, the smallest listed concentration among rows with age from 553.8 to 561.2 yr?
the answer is 14.7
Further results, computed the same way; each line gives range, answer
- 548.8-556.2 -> 15.18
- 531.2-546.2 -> 13.84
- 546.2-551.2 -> 15.59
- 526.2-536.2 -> 14.89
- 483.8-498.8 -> 15.45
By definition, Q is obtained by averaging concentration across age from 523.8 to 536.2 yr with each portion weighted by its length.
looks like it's 15.2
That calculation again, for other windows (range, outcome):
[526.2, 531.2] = 15.1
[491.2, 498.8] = 17.1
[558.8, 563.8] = 15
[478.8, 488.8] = 15.4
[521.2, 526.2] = 14.4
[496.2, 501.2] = 17.3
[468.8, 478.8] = 14.9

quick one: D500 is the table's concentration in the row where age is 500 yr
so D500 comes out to 16.96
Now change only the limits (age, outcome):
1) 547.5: 15.59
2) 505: 15.22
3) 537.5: 14.19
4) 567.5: 15.34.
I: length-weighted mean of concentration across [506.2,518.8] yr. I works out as 14.9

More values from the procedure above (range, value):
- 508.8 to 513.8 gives 15.4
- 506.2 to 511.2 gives 14.7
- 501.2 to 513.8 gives 15.4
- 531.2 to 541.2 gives 14.8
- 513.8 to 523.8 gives 14.4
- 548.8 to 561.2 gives 15.7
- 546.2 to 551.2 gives 15.9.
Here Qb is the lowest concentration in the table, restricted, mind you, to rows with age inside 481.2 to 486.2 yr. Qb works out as 15.45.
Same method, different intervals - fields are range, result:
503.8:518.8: 14.33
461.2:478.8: 13.73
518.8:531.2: 14.29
